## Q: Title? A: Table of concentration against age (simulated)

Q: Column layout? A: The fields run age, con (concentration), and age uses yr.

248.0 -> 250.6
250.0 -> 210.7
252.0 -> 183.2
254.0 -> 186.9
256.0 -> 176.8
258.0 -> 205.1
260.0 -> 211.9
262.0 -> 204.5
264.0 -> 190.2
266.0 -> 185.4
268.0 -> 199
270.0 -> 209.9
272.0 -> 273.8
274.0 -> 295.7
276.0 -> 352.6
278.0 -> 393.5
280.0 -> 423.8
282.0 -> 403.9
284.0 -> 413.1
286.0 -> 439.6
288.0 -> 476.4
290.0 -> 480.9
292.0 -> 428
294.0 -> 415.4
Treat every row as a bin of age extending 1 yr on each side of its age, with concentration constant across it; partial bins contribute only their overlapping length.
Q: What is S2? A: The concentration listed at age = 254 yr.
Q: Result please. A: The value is 186.9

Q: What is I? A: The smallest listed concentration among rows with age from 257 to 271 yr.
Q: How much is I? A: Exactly 185.4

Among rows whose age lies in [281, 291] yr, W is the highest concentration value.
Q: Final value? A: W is 480.9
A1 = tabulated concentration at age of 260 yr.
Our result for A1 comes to 211.9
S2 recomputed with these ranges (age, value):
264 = 190.2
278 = 393.5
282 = 403.9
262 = 204.5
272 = 273.8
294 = 415.4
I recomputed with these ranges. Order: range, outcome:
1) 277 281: 393.5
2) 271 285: 273.8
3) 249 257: 176.8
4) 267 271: 199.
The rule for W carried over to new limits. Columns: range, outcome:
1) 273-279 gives 393.5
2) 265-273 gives 273.8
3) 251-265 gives 211.9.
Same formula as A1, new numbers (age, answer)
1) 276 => 352.6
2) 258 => 205.1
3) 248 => 250.6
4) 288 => 476.4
